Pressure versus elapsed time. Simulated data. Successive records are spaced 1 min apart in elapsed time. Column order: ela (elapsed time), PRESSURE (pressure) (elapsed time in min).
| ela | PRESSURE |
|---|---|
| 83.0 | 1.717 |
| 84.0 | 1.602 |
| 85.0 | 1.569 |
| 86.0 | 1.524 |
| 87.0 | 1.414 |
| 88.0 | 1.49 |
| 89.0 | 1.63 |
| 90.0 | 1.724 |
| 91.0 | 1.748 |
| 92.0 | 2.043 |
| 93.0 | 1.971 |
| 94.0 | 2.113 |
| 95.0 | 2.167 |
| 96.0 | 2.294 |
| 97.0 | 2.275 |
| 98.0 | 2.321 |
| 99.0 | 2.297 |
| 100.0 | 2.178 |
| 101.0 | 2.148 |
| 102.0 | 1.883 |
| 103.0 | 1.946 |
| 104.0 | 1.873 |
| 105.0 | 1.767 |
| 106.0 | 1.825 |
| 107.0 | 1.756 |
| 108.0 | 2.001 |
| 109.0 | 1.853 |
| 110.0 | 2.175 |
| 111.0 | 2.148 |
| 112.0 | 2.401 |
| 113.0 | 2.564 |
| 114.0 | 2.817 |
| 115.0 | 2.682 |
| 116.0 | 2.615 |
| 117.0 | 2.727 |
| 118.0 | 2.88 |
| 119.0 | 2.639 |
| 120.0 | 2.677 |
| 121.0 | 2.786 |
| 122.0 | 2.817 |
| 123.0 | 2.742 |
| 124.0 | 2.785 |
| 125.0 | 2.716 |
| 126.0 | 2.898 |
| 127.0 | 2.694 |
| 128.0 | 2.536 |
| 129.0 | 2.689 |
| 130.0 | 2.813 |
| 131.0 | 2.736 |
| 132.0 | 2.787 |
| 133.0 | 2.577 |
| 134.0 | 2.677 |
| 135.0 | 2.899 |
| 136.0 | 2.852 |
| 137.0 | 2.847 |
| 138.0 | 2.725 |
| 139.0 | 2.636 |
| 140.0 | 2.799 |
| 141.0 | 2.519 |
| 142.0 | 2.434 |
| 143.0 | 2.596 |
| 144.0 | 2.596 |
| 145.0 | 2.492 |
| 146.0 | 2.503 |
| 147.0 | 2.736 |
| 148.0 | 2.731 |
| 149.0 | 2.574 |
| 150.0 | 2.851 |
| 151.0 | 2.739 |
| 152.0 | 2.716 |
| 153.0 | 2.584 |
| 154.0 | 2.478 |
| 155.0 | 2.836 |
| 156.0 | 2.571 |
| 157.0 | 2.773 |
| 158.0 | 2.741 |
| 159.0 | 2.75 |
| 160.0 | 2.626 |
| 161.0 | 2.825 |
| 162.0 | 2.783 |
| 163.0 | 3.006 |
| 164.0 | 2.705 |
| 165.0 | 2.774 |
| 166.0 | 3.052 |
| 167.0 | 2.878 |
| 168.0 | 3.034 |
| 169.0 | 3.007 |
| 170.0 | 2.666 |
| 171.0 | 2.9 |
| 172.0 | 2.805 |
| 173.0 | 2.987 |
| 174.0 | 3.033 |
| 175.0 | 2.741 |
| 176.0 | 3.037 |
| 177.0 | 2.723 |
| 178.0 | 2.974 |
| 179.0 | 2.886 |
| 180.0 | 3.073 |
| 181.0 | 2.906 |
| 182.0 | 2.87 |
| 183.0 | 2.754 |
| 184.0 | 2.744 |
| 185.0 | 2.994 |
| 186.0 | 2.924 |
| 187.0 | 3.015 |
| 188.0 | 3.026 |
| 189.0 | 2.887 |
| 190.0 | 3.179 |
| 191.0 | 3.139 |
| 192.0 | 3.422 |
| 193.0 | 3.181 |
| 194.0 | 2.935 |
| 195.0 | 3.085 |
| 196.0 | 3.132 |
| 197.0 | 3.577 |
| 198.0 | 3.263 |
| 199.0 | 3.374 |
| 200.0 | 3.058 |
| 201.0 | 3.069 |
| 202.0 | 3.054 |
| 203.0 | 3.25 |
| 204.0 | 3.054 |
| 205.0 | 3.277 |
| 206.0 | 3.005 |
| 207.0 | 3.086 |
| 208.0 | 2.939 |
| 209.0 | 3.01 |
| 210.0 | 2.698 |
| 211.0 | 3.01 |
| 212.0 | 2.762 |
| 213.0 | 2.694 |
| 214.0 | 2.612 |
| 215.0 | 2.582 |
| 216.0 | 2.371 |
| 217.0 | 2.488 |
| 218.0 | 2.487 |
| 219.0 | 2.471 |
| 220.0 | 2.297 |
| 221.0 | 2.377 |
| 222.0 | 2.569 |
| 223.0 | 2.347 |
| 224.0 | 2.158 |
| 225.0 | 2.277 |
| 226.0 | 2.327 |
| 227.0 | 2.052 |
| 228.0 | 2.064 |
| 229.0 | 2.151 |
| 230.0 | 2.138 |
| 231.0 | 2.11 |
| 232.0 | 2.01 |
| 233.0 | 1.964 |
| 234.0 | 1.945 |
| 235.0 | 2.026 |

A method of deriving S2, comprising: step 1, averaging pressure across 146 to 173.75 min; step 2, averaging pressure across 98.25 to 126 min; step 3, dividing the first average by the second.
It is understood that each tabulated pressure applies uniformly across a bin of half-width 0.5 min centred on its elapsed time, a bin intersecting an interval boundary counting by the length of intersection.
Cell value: 1.17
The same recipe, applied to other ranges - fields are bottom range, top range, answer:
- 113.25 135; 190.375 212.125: 1.14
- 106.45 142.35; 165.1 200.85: 1.15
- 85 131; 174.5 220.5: 1.30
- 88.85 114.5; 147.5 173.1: 1.34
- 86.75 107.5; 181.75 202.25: 1.58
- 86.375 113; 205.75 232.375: 1.25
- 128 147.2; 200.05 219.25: 1.06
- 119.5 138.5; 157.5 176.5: 1.04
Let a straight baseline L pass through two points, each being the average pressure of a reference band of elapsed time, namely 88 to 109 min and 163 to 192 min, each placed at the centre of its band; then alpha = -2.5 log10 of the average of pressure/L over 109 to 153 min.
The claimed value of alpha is -0.13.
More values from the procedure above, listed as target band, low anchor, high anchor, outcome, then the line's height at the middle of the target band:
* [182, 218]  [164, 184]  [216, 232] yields -0.160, 2.57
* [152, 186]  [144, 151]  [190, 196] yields 0.020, 2.89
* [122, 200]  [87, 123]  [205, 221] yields -0.153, 2.47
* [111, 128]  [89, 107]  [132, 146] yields -0.146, 2.36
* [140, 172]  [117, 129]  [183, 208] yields 0.069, 2.91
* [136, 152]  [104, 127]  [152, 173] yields 0.000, 2.66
